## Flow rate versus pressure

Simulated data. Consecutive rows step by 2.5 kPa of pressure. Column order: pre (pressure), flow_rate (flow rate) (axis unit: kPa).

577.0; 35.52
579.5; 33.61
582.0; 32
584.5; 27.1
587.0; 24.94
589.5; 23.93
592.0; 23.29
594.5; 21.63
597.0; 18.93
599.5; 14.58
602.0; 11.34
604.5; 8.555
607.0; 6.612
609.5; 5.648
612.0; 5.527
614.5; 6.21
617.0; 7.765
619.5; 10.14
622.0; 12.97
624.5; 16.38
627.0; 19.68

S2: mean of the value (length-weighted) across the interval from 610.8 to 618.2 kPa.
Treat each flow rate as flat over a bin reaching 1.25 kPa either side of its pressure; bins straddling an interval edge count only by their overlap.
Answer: 6.5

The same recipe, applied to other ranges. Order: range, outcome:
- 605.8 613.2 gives 5.93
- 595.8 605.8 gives 13.3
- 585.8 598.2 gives 22.5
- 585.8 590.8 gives 24.4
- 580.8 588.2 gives 28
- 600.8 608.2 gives 8.83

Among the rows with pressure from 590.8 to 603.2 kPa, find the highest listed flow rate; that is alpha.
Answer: 23.29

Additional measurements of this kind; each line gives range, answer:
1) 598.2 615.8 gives 14.58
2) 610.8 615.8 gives 6.21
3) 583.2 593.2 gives 27.1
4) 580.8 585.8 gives 32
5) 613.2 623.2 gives 12.97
